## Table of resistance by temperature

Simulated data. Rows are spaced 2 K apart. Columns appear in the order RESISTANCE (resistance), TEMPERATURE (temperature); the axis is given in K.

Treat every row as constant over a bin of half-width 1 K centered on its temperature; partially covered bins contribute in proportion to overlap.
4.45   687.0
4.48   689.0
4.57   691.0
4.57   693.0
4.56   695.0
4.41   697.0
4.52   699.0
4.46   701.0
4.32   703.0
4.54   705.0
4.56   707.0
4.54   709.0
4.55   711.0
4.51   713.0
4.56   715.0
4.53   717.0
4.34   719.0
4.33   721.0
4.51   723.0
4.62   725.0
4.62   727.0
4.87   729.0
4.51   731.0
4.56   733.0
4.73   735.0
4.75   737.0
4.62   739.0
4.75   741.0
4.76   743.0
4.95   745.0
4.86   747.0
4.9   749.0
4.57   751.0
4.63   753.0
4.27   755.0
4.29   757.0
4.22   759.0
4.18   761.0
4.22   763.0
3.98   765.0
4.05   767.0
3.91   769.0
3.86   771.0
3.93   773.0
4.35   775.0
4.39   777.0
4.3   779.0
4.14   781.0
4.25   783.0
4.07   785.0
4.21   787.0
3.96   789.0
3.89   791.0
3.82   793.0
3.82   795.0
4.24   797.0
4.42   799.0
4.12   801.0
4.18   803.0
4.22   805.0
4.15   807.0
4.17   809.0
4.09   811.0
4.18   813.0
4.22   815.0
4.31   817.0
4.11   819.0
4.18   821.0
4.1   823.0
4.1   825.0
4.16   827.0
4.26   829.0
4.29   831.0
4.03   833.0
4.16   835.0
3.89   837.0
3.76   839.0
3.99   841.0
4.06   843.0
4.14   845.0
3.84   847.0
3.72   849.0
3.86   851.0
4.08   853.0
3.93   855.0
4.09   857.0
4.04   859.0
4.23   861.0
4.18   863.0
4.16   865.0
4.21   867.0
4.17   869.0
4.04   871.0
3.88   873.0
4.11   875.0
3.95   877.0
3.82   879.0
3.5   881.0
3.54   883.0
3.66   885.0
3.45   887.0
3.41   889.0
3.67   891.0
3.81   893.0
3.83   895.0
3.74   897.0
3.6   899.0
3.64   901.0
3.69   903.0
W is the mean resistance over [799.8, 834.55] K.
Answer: 4.17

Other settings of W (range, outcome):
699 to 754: 4.61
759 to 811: 4.11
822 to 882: 4.02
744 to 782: 4.32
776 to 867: 4.1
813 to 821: 4.21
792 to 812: 4.12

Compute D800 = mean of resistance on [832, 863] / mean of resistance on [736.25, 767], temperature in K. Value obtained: 0.89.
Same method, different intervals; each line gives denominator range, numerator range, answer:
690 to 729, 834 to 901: 0.86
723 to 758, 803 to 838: 0.89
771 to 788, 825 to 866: 0.97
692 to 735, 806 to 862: 0.90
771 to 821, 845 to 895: 0.94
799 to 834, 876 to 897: 0.88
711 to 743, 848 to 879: 0.88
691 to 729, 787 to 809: 0.91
